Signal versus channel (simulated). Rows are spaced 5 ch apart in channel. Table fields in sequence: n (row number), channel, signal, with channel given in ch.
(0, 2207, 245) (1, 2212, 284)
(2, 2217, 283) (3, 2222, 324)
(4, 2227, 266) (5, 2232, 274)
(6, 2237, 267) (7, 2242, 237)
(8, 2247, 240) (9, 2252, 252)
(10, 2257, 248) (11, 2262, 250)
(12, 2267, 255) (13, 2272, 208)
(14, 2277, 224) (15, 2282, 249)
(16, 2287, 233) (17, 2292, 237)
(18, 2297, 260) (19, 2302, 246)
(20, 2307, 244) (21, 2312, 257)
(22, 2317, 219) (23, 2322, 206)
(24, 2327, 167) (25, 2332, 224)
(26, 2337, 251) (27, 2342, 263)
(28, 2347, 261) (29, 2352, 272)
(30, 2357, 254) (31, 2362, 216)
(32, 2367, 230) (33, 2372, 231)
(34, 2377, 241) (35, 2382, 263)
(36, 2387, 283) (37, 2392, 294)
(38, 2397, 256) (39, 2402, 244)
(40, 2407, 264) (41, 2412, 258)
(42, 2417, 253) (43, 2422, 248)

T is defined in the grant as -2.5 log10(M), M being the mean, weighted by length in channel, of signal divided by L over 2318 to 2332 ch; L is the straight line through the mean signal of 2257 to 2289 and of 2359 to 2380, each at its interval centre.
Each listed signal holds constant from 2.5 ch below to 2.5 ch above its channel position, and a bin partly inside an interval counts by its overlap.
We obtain 0.19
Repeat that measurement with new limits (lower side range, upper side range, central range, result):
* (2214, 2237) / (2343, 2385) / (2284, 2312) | 0.083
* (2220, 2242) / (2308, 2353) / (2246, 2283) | 0.095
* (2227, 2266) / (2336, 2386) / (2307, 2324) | 0.093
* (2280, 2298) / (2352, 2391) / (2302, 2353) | 0.046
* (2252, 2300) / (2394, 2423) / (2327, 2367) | 0.027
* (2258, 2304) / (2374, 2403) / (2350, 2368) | 0.061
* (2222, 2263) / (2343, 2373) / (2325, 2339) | 0.160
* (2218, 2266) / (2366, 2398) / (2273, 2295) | 0.117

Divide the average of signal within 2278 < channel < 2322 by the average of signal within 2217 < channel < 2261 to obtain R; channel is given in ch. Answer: 0.91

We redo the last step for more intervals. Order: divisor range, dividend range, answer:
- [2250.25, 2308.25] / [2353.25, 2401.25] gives 1.04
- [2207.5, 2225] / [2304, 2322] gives 0.81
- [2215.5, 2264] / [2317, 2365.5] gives 0.89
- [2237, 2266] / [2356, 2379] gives 0.94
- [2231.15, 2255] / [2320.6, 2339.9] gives 0.85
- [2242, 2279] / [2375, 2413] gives 1.10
